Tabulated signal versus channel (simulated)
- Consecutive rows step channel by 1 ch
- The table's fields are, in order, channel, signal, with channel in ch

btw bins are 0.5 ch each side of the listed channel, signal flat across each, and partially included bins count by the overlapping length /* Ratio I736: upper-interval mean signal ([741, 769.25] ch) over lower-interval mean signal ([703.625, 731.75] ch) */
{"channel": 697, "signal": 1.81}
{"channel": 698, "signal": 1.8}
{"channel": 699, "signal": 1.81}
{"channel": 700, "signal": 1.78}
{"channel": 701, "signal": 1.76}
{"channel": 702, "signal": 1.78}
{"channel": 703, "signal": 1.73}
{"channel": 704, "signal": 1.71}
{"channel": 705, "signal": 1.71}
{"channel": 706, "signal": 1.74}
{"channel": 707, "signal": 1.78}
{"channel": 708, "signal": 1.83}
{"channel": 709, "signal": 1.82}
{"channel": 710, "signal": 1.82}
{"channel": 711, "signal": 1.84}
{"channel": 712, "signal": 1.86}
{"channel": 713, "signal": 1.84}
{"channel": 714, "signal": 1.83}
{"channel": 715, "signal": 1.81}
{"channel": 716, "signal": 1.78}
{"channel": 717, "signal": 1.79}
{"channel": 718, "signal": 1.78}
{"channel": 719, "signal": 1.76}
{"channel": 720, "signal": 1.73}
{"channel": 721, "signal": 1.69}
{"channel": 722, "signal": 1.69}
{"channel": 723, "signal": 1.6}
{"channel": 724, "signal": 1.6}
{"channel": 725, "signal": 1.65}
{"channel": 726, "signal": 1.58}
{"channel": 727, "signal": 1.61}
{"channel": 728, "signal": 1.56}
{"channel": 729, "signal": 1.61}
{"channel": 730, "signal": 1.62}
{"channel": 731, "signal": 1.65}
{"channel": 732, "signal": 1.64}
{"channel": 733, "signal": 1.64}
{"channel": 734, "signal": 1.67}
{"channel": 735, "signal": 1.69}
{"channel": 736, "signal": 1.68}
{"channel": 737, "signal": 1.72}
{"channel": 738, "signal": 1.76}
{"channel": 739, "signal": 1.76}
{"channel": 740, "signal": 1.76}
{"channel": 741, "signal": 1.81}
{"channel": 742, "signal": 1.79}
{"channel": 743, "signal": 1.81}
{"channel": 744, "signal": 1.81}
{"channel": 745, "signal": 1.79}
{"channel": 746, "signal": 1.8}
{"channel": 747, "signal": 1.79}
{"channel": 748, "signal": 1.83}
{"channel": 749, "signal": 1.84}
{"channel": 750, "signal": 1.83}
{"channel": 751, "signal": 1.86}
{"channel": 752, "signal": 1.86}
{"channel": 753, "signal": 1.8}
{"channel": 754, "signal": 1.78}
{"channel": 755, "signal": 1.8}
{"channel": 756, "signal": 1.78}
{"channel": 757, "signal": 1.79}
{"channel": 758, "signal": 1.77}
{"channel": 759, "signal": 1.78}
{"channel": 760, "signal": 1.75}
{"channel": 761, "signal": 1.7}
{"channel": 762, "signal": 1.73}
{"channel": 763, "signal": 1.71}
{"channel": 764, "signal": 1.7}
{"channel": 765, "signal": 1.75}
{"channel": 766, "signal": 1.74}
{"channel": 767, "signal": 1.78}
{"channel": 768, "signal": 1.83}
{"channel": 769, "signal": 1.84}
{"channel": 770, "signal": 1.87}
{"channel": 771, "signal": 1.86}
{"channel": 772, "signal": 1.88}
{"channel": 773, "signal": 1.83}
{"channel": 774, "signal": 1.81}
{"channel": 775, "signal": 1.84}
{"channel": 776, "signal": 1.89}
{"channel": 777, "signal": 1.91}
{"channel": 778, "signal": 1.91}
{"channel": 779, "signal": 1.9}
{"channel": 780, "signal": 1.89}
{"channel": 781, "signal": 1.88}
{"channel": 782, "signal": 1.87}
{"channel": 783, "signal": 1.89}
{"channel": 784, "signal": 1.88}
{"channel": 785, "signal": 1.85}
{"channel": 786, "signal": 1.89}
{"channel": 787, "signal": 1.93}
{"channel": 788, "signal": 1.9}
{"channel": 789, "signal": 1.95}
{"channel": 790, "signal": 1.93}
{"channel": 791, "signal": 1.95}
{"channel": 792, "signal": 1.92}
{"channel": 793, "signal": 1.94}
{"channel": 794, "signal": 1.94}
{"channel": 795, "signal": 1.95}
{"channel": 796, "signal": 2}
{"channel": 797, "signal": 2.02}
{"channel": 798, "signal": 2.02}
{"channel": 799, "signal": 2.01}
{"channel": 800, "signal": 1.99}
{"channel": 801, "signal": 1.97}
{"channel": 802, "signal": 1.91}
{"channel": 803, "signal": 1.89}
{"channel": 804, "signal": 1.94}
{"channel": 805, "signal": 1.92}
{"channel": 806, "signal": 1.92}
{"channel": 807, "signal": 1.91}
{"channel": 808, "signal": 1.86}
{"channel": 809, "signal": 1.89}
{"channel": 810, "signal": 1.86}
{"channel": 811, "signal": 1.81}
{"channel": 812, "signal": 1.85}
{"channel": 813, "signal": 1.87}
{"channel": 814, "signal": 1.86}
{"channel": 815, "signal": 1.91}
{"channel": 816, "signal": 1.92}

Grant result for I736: 1.04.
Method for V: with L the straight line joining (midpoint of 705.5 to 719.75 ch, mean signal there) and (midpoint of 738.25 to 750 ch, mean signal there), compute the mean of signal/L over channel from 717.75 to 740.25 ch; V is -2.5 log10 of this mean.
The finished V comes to 0.08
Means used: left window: 1.8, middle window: 1.67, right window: 1.8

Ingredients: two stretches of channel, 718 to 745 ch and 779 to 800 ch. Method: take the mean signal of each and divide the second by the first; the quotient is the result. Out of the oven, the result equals 1.1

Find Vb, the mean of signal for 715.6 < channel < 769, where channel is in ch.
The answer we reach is 1.74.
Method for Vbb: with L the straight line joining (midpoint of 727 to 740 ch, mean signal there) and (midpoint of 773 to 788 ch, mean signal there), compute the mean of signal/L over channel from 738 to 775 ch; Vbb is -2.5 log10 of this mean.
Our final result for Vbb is -0.01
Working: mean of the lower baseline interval 1.67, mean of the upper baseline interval 1.88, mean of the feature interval 1.8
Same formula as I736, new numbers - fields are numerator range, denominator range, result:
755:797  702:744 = 1.07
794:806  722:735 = 1.21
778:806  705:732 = 1.12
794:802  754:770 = 1.12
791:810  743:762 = 1.08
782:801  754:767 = 1.11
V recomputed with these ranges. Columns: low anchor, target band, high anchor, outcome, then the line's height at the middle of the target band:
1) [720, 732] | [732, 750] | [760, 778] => -0.04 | 1.69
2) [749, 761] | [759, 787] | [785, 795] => 0.02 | 1.86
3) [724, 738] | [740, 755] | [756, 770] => -0.07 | 1.71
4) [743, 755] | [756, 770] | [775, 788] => 0.05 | 1.85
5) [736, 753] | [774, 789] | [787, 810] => 0.00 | 1.9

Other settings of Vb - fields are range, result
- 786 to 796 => 1.94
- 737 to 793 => 1.83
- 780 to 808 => 1.93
